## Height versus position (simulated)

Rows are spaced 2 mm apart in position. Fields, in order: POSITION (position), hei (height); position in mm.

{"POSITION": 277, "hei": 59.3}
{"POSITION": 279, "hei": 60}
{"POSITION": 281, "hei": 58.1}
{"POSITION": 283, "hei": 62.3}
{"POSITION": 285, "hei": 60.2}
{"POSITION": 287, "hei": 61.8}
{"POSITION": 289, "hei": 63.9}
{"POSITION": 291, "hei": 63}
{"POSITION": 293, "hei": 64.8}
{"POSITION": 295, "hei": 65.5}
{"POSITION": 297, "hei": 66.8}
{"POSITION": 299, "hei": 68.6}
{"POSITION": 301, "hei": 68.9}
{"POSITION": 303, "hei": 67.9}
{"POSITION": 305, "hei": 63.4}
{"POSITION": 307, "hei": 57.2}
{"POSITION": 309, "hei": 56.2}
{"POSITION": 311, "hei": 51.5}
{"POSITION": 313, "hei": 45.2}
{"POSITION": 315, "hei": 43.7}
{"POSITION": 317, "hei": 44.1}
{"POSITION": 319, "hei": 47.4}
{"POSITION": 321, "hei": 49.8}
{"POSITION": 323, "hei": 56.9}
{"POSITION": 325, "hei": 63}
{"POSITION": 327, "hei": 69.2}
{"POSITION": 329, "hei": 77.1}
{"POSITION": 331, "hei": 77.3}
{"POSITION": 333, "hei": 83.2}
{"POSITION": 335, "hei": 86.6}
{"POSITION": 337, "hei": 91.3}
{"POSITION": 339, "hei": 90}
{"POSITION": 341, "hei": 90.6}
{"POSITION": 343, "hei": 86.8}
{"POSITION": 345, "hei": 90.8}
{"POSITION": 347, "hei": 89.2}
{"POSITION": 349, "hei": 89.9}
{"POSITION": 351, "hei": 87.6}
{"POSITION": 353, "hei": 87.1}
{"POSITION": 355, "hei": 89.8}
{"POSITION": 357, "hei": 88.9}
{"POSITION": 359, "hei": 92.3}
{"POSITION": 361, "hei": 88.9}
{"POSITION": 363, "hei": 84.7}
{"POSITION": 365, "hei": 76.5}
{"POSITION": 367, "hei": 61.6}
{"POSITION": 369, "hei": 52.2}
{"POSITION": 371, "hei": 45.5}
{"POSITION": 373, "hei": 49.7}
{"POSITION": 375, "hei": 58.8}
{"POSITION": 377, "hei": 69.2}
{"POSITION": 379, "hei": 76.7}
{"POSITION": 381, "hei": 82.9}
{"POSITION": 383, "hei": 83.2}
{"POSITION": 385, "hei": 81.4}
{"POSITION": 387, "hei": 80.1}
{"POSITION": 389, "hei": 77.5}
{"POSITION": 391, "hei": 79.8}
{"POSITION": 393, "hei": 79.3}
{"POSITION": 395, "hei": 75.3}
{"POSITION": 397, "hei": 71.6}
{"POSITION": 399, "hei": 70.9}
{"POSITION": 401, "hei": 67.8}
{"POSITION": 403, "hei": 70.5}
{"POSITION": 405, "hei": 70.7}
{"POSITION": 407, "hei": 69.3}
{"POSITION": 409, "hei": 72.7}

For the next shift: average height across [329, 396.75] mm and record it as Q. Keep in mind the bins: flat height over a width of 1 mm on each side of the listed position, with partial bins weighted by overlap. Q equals 79.4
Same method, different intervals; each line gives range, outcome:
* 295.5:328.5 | 57.9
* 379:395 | 80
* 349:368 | 84.5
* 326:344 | 83.6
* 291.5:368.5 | 72.4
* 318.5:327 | 56.4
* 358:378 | 67.9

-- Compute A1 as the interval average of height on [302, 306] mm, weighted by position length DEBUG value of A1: 65.7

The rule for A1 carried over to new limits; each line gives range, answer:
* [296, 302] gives 68.1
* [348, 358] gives 88.7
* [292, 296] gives 65.2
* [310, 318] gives 46.1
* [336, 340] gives 90.7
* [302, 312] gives 59.2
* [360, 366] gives 83.4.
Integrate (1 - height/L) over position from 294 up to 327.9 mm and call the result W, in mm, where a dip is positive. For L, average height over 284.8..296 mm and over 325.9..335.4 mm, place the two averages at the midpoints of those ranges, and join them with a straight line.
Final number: 6.0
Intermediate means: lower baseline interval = 63.4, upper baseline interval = 78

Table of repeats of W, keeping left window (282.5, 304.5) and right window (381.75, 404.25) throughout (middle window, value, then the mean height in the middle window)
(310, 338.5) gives 2.00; 63.8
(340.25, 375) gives -3.34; 78.9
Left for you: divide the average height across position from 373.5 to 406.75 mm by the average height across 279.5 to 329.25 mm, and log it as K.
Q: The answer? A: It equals 1.25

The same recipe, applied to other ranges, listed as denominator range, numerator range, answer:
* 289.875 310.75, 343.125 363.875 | 1.39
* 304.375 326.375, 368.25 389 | 1.30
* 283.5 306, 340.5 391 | 1.21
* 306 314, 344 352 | 1.70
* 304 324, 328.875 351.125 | 1.69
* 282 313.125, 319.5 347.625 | 1.25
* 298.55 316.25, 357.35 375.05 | 1.20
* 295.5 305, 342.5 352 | 1.32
